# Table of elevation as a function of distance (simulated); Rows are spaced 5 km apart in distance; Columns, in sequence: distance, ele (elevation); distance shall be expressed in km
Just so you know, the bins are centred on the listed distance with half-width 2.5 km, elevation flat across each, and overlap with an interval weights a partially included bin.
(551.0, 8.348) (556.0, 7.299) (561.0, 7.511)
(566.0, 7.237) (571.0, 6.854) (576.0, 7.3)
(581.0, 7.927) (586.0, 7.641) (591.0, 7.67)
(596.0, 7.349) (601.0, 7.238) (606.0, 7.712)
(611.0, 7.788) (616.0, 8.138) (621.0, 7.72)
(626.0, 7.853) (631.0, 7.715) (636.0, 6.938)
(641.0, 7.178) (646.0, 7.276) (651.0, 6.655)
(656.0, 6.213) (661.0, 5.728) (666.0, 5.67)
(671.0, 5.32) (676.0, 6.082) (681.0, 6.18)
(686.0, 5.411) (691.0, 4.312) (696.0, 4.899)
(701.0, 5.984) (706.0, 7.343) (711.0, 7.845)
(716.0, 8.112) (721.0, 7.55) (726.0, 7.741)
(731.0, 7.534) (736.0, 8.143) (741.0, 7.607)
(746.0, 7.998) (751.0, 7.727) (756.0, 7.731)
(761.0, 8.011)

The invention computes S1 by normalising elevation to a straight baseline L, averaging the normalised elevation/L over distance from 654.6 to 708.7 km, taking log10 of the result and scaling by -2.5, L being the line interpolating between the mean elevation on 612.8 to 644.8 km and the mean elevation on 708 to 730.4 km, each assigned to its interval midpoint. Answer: 0.32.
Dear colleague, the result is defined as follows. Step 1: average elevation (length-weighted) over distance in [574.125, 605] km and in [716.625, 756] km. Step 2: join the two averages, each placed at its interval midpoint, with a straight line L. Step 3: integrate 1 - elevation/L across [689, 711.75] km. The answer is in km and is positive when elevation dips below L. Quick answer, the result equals 5.1 km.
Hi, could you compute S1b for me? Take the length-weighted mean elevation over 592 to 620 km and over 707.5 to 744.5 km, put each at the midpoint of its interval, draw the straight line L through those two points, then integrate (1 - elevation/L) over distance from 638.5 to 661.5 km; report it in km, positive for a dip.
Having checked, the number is 3.0 km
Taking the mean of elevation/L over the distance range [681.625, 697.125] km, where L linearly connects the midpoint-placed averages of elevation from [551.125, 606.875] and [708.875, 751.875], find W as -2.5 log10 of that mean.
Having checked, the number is 0.464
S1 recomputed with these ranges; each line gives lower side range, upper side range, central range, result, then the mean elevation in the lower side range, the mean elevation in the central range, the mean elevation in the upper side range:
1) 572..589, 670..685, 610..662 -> -0.10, 7.56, 7.23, 5.87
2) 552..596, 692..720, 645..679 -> 0.15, 7.46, 6.09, 6.74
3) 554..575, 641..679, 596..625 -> -0.15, 7.23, 7.69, 6.2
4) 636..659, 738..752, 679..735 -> 0.12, 6.82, 6.67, 7.8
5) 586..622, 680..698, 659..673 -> 0.05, 7.66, 5.58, 5.13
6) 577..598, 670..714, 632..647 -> -0.06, 7.63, 7.17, 5.98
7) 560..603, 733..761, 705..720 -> 0.00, 7.41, 7.79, 7.85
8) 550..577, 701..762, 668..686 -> 0.29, 7.38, 5.79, 7.7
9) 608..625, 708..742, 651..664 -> 0.27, 7.87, 6.09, 7.79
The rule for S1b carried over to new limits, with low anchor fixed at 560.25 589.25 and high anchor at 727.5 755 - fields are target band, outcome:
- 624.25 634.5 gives -0.2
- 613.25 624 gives -0.6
